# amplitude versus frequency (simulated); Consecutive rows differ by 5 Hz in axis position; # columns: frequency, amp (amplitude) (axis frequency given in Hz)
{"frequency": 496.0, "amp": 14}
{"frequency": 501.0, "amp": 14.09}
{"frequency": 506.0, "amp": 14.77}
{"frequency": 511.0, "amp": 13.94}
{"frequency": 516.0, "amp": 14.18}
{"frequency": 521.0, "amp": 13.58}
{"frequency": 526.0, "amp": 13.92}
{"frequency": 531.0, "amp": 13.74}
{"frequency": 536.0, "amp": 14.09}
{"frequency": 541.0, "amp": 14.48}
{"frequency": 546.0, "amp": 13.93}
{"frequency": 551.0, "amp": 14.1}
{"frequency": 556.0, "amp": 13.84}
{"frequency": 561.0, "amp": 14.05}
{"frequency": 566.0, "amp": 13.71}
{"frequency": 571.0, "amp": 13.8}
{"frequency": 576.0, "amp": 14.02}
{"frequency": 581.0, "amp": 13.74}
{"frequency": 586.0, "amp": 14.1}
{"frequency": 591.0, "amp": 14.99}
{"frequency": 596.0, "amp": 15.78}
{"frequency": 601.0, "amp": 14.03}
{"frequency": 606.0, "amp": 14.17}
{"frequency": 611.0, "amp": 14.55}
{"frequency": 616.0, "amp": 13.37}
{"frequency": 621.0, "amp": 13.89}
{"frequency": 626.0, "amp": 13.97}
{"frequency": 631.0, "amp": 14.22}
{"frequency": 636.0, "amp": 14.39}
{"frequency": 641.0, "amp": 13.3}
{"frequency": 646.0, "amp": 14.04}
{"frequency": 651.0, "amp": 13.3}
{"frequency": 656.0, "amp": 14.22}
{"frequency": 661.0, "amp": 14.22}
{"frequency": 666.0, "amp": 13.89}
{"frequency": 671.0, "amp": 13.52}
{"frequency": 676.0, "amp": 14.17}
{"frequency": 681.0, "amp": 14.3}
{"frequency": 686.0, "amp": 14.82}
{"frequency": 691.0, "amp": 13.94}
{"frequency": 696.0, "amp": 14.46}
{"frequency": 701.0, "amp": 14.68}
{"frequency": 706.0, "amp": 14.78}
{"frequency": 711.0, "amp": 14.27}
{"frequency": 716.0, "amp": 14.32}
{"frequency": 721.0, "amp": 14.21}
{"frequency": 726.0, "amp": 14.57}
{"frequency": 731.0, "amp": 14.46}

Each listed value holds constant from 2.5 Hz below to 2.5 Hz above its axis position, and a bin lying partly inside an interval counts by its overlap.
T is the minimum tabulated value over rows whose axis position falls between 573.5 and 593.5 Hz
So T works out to 13.74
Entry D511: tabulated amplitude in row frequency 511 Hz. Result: 13.94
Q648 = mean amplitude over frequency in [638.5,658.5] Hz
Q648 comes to 13.7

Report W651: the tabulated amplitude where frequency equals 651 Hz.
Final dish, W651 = 13.3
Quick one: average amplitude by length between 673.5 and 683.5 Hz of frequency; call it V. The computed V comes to 14.2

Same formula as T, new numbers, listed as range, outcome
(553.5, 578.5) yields 13.71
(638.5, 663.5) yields 13.3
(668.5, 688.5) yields 13.52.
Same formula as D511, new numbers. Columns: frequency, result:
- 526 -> 13.92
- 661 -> 14.22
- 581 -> 13.74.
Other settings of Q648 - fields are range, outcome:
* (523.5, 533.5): 13.8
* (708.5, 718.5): 14.3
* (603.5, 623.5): 14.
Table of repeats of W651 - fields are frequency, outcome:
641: 13.3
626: 13.97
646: 14.04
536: 14.09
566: 13.71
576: 14.02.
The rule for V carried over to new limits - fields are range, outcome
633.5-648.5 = 13.9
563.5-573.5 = 13.8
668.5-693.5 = 14.2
